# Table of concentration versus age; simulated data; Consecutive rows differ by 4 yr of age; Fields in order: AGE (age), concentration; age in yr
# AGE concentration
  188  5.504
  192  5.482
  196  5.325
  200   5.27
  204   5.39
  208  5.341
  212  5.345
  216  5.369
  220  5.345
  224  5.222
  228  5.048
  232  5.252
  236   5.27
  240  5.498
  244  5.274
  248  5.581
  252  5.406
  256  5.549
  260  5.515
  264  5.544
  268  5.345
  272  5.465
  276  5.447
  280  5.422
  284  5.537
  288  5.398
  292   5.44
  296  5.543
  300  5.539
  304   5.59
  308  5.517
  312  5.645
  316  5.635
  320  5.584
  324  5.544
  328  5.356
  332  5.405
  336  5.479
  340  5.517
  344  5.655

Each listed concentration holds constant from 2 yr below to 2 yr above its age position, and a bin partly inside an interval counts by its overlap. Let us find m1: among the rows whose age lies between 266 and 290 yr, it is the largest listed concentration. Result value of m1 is 5.537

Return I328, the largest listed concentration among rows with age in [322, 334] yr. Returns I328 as 5.544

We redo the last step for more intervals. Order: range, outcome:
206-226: 5.369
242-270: 5.581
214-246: 5.498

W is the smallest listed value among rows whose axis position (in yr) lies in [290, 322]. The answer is 5.44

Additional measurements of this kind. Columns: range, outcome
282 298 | 5.398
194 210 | 5.27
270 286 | 5.422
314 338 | 5.356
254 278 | 5.345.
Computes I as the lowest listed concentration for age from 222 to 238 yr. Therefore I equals 5.048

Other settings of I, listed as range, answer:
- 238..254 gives 5.274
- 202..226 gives 5.222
